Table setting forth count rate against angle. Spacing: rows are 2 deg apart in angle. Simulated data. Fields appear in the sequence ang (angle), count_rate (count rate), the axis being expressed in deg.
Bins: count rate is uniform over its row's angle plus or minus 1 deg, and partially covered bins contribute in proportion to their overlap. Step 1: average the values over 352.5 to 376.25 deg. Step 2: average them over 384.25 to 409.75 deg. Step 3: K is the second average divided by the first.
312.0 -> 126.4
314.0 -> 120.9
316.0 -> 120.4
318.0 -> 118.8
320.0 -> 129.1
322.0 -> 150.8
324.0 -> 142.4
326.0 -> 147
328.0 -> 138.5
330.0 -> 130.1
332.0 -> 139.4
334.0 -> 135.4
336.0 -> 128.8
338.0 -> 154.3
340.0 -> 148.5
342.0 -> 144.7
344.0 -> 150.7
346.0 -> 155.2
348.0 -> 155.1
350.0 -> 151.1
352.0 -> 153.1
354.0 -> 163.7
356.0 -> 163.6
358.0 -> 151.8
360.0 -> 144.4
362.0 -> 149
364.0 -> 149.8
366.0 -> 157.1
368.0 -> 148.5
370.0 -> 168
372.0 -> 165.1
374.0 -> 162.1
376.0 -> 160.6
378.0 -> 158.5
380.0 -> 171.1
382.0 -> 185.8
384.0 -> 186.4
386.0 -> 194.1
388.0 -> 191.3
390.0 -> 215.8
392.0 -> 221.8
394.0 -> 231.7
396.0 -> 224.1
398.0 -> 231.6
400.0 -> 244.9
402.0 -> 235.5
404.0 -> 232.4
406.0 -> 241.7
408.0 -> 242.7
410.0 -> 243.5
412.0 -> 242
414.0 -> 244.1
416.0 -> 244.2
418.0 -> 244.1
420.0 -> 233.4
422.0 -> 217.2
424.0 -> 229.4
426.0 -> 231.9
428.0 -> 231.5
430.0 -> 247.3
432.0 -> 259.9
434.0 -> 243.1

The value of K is 1.44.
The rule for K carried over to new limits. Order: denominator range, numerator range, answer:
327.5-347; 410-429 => 1.65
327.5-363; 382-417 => 1.53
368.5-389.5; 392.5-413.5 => 1.36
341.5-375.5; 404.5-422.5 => 1.54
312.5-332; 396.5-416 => 1.80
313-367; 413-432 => 1.64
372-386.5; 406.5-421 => 1.40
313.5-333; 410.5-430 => 1.76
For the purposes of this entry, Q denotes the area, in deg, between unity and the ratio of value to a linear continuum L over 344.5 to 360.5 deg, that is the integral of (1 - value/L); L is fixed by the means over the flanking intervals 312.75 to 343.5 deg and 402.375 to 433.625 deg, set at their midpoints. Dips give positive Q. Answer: 0.9 deg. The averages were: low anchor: 137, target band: 155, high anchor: 239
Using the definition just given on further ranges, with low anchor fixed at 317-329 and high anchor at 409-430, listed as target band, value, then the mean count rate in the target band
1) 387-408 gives -1.3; 228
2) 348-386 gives 4.5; 161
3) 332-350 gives 1.1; 146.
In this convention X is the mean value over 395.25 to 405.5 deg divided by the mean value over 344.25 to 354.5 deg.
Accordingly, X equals 1.5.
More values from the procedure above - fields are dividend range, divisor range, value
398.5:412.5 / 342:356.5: 1.55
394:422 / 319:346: 1.67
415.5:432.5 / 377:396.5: 1.20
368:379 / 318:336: 1.18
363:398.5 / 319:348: 1.29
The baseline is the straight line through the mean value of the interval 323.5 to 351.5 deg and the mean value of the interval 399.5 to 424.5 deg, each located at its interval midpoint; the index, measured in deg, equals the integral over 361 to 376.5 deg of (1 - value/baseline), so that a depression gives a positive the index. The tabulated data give 2.2 deg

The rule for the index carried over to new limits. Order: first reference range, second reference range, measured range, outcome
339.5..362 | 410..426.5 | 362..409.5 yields 0.4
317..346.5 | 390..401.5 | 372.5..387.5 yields 2.4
